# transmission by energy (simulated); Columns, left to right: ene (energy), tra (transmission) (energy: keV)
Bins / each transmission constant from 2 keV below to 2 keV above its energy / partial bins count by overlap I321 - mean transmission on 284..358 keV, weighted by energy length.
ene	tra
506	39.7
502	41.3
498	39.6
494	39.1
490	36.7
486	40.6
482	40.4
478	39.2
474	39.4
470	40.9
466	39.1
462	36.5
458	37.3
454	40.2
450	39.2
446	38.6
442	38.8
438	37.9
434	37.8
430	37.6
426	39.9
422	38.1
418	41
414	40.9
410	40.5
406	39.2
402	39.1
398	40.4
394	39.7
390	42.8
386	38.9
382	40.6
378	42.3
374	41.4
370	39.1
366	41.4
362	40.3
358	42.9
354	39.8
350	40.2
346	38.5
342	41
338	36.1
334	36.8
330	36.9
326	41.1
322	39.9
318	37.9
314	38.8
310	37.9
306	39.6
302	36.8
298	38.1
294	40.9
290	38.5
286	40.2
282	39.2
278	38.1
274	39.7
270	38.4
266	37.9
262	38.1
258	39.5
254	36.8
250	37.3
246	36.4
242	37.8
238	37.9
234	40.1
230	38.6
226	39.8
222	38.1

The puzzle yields 38.9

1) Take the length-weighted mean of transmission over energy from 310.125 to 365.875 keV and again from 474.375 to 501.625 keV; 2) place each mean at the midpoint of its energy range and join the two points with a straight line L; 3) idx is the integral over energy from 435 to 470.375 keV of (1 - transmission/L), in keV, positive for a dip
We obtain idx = 0.7 keV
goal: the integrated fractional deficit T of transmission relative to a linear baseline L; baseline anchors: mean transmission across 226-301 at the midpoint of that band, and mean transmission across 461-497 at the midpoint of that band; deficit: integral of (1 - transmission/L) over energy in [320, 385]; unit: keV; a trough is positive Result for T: -1.8 keV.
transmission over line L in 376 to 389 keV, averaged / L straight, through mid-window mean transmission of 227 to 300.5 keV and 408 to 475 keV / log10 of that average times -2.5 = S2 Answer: -0.05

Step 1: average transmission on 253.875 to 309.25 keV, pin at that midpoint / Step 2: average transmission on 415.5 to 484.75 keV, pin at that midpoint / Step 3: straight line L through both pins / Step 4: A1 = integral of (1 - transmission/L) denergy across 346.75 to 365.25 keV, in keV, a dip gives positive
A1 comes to -0.9 keV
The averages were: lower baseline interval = 38.7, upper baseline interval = 39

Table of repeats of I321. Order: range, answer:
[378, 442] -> 39.7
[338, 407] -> 40.3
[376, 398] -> 40.8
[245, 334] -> 38.5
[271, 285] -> 39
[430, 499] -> 38.9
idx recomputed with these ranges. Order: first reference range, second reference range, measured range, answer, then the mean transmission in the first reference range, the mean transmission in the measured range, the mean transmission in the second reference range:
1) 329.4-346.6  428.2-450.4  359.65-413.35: -3.39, 37.9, 40.5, 38.3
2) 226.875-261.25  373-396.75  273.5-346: 1.26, 38.1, 38.7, 40.9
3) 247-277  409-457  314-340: 0.25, 38.2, 38.2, 39.1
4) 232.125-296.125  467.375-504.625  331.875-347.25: 0.34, 38.5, 38.1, 39.7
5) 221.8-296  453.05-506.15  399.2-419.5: -0.56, 38.6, 40.1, 39.3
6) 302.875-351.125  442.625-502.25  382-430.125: -1.29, 38.7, 40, 39.1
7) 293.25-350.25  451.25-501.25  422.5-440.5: 0.32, 38.6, 38.3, 39.1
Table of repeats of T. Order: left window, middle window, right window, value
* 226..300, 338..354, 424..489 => -0.3 keV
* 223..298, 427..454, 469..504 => 0.6 keV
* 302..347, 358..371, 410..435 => -0.6 keV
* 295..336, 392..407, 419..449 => -0.4 keV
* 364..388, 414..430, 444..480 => 0.1 keV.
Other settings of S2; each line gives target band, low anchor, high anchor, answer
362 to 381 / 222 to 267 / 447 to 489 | -0.059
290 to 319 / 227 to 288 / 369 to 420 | 0.015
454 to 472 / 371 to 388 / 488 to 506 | 0.028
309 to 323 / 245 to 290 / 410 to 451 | 0.000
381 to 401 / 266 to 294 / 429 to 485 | -0.041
